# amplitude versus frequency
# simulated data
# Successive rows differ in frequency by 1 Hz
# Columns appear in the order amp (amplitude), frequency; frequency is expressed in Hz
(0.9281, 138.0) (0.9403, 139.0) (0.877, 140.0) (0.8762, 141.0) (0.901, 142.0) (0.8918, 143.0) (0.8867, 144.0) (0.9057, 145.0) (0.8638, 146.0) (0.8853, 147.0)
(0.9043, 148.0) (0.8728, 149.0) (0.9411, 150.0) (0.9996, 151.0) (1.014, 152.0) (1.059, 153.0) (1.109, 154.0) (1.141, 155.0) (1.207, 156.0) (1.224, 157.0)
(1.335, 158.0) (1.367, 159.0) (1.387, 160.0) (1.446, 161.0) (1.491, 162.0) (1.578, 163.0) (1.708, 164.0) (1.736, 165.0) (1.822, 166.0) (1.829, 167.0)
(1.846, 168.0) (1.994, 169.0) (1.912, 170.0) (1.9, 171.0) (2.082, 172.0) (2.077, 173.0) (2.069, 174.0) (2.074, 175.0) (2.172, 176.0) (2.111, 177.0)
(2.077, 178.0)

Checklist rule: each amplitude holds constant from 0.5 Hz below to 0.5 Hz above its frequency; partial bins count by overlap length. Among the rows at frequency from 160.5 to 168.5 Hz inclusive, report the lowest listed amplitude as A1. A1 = 1.446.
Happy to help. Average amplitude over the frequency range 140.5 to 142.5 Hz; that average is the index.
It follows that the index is 0.889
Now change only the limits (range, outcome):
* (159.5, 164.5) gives 1.52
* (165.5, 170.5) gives 1.88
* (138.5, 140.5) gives 0.909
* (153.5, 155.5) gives 1.12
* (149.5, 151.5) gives 0.97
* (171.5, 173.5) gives 2.08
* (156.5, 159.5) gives 1.31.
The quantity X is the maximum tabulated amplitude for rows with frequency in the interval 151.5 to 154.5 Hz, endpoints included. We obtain 1.109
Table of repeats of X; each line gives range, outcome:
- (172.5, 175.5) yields 2.077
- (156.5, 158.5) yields 1.335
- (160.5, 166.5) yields 1.822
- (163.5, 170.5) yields 1.994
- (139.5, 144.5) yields 0.901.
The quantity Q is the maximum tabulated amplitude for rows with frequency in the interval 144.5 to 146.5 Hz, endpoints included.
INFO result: 0.9057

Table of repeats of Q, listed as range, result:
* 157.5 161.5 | 1.446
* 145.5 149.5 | 0.9043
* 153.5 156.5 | 1.207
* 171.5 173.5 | 2.082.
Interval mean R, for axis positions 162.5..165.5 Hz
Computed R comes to 1.67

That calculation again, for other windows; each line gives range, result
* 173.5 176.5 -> 2.1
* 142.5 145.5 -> 0.895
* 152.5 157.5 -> 1.15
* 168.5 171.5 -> 1.94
